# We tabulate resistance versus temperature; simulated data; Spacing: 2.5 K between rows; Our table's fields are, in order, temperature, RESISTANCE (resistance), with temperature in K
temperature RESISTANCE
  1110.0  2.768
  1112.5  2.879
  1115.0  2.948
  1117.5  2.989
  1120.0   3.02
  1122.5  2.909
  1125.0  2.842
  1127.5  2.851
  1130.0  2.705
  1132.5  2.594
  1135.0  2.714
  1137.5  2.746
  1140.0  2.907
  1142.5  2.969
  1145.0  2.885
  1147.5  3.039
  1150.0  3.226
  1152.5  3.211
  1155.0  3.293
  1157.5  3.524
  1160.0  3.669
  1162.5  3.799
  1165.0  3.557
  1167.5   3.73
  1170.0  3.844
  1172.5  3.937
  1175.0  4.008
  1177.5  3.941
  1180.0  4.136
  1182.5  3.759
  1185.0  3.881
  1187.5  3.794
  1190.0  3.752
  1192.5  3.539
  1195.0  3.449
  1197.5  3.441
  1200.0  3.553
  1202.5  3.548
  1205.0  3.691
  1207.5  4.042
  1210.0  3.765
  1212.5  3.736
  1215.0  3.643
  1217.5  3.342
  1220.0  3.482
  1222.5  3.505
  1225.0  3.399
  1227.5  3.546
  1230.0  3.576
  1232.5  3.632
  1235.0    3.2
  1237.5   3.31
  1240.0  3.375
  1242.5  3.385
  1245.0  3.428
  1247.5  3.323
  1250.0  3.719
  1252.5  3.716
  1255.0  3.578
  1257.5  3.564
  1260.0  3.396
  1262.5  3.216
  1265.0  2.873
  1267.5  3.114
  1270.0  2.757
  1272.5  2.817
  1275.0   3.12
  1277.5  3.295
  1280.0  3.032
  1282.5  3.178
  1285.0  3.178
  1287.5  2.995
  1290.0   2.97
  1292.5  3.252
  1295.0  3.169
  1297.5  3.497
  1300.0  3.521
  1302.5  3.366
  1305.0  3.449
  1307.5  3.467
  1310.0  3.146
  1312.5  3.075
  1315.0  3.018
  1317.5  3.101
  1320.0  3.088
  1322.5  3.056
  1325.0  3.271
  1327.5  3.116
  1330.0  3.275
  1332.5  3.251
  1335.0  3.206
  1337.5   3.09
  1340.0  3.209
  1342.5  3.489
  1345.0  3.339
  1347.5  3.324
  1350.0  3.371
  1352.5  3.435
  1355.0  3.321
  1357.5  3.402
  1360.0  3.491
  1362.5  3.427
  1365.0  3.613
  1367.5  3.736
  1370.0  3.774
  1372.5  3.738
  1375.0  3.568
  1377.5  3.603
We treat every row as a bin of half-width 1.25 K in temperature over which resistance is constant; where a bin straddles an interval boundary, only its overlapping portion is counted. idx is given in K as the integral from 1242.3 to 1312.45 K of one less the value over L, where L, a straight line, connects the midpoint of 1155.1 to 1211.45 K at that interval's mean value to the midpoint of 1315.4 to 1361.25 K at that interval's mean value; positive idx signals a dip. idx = 3.8 K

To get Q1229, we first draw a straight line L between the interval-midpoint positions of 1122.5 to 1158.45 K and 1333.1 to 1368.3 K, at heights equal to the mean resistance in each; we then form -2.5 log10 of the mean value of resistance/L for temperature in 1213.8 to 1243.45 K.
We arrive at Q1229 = -0.10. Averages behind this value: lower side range 2.96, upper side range 3.38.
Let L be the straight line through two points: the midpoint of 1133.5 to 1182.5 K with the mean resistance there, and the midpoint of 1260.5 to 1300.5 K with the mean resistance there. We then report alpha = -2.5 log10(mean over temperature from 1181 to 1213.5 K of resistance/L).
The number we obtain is -0.11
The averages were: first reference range 3.43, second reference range 3.12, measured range 3.69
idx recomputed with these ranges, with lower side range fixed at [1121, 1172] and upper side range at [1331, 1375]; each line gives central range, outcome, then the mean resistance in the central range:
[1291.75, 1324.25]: 1.2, 3.25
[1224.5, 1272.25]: -1.0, 3.36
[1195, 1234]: -4.0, 3.59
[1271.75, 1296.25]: 1.7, 3.11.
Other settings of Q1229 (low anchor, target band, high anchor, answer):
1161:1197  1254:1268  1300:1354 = 0.06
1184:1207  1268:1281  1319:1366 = 0.15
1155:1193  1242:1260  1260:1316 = -0.05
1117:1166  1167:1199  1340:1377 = -0.20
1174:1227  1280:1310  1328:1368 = 0.07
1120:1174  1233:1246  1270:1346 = -0.05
